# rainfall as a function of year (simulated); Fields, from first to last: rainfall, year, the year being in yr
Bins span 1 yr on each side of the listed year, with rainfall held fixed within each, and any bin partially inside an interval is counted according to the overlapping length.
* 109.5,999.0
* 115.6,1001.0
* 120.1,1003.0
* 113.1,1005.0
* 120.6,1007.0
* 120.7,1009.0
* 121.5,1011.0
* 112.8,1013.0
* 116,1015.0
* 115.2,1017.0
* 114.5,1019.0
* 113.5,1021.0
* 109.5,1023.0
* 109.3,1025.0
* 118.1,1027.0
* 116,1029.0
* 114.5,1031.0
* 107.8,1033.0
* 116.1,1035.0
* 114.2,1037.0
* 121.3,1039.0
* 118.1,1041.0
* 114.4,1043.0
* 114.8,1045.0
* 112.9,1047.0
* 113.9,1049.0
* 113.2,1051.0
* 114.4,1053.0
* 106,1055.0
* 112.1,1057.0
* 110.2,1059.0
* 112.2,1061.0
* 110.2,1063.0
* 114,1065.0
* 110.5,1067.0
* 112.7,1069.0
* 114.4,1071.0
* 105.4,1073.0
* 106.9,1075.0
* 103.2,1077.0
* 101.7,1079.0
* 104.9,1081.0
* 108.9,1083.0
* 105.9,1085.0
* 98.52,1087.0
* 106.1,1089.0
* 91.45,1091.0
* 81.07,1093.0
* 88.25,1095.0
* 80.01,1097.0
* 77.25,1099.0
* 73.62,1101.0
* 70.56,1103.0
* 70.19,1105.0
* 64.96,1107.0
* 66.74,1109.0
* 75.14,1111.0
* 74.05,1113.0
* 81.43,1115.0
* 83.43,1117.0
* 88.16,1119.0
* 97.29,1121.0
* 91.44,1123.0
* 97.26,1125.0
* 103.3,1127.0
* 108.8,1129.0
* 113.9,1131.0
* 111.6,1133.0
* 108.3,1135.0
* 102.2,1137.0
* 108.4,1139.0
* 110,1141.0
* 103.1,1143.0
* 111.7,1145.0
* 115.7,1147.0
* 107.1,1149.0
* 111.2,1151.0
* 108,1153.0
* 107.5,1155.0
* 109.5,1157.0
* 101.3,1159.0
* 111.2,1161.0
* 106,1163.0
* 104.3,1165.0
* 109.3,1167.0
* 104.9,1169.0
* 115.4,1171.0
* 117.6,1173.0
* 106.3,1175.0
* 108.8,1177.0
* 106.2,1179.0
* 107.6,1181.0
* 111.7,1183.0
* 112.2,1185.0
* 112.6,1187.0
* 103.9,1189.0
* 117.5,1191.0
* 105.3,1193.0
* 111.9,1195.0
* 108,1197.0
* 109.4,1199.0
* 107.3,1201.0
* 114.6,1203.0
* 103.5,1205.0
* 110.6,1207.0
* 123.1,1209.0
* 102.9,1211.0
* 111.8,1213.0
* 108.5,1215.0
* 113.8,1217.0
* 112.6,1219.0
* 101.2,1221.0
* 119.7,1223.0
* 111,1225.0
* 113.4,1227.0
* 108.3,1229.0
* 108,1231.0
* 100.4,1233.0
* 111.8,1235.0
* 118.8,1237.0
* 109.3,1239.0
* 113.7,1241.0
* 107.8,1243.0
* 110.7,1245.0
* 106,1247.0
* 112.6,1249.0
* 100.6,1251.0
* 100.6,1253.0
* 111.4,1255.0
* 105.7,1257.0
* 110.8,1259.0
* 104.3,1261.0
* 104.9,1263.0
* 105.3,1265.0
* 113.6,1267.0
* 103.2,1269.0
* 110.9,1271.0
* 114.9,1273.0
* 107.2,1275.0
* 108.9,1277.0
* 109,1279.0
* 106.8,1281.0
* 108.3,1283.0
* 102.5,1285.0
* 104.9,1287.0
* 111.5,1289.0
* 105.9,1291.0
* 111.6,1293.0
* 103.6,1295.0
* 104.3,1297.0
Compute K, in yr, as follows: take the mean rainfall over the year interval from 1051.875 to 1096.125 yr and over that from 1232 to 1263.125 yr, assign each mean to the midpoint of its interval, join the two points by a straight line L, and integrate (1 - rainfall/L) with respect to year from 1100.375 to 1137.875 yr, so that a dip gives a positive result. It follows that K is 6.2 yr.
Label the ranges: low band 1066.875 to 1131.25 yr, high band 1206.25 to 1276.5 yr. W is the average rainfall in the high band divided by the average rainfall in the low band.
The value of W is 1.19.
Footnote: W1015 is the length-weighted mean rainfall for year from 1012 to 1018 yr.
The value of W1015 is 115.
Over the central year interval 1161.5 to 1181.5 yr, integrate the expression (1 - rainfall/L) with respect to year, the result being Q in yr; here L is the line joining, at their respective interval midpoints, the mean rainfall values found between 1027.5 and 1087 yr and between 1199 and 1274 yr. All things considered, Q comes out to 0.2 yr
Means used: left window 111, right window 109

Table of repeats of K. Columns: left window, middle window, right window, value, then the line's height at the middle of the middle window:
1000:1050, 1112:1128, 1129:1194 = 3.09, 111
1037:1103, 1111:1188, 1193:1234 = 2.13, 108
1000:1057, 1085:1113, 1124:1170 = 7.50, 111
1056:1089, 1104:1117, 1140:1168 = 4.24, 108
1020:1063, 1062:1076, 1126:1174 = 0.20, 112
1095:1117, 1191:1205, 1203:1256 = -1.22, 101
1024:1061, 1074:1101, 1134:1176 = 3.88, 112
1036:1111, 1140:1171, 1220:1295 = -1.20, 104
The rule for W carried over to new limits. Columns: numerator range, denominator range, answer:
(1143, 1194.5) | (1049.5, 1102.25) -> 1.07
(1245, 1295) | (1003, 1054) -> 0.93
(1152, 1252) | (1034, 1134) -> 1.10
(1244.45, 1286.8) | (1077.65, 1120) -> 1.26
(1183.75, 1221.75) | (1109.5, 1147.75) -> 1.12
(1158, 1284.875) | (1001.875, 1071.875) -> 0.96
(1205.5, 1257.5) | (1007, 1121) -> 1.07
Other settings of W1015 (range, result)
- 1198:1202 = 108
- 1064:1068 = 112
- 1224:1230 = 111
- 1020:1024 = 112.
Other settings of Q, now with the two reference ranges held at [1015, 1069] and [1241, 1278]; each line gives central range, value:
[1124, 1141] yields 0.64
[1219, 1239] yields -0.31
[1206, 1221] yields -0.29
